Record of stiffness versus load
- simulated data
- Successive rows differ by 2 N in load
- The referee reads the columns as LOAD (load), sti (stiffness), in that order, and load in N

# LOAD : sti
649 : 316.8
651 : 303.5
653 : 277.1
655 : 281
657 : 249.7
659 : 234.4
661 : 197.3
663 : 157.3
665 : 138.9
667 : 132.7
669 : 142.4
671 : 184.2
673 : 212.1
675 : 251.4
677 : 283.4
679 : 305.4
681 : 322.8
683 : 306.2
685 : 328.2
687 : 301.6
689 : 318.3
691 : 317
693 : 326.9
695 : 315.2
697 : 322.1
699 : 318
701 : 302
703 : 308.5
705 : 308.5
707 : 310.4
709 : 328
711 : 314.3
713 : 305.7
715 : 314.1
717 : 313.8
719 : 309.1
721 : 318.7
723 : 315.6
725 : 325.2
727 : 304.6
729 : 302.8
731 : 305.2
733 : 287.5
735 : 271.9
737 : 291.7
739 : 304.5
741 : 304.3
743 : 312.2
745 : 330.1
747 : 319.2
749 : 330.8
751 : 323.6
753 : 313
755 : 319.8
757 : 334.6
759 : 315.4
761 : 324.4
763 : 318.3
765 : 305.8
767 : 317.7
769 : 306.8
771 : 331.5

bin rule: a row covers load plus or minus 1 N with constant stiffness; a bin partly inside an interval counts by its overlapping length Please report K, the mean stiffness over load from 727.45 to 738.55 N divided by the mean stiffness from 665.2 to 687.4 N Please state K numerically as 1.19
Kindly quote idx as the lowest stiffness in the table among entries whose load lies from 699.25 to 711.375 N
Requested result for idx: 302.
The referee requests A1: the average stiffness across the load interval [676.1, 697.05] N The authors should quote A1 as 313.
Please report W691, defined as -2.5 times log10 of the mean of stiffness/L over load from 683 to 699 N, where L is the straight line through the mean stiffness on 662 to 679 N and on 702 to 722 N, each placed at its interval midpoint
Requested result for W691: -0.249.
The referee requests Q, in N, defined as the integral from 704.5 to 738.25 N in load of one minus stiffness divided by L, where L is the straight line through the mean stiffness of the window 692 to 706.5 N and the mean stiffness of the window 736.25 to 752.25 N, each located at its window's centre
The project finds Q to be 0.8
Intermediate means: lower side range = 314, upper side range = 315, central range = 307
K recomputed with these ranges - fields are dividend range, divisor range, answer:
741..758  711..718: 1.03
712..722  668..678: 1.45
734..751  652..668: 1.48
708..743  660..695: 1.23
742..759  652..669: 1.58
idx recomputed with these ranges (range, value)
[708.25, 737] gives 271.9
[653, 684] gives 132.7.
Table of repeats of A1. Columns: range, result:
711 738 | 305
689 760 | 313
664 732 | 289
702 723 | 313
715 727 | 315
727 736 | 293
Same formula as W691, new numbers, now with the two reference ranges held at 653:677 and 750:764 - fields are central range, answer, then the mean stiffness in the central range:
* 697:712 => -0.225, 313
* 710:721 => -0.162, 312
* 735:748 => -0.020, 307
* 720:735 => -0.082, 306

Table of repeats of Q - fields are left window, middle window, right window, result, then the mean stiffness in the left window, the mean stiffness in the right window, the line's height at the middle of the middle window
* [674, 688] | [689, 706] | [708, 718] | -0.40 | 300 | 315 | 308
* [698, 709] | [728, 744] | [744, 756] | 1.09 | 311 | 323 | 319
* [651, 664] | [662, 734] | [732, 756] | -3.23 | 238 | 309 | 271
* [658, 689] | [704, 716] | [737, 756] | -1.63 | 236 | 316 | 276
